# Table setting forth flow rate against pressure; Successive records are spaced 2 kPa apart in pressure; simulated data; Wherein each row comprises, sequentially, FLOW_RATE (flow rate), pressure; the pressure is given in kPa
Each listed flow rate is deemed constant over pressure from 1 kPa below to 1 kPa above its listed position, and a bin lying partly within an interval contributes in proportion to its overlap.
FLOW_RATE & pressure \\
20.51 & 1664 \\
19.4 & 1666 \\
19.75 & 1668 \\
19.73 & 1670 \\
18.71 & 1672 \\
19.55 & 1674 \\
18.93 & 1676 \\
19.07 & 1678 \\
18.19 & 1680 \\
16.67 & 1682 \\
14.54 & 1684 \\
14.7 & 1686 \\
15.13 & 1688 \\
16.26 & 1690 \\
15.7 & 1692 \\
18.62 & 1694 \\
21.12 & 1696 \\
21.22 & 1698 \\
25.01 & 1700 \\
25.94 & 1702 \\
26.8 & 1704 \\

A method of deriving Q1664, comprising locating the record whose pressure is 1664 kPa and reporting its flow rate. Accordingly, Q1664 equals 20.51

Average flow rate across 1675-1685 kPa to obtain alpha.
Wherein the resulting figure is 17.5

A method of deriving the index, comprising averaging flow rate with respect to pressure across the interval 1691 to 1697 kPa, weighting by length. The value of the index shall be 18.5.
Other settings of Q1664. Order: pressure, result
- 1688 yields 15.13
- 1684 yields 14.54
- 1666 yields 19.4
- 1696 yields 21.12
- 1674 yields 19.55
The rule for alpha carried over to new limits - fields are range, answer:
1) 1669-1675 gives 19.3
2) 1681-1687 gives 15.3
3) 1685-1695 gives 16.1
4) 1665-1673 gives 19.4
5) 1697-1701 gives 23.1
